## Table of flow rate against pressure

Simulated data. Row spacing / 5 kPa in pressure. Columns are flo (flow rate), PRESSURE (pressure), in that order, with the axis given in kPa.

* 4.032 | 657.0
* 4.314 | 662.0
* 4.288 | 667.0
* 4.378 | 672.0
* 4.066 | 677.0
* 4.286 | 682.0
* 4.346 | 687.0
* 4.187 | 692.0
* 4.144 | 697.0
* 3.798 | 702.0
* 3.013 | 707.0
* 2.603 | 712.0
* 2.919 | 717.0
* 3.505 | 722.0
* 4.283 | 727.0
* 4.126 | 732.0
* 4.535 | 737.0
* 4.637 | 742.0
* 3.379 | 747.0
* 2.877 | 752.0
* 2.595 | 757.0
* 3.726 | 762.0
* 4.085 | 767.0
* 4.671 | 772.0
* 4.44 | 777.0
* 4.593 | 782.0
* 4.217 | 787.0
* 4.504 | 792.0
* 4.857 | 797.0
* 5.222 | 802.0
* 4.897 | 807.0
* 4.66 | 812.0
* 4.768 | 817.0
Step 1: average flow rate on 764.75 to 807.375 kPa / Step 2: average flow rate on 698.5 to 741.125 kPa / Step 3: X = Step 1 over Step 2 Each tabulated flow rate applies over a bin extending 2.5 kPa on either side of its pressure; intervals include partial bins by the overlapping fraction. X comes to 1.26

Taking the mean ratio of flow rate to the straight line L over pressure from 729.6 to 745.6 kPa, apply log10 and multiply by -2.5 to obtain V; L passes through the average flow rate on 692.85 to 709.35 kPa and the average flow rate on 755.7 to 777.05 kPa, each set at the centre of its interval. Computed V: -0.142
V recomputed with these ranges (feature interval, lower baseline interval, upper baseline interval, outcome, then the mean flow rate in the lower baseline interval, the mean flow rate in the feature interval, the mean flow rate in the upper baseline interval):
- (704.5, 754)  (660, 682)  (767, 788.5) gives 0.21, 4.26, 3.59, 4.45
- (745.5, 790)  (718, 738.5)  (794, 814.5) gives 0.16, 4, 3.86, 4.9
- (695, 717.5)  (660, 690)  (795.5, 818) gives 0.31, 4.28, 3.31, 4.89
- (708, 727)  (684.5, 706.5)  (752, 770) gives 0.20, 4.02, 3.18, 3.42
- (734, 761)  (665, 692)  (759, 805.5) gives 0.21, 4.26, 3.62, 4.47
